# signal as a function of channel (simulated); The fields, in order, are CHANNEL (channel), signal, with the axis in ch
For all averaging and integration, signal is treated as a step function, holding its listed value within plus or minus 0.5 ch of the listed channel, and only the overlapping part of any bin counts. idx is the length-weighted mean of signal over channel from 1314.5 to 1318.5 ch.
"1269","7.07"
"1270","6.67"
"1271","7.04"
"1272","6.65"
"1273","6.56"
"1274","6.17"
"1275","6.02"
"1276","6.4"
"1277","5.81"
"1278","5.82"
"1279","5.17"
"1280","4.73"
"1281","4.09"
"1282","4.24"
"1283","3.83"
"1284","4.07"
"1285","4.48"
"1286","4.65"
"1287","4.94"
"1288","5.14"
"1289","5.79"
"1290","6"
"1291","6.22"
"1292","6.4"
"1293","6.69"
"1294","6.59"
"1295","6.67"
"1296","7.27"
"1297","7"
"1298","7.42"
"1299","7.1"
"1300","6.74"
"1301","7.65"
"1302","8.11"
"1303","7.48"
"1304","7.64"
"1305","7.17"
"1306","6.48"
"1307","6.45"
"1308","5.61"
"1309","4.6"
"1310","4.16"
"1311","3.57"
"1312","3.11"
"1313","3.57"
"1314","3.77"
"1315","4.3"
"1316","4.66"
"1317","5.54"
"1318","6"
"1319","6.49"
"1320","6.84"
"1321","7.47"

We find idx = 5.12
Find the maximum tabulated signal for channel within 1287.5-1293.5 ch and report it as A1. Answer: 6.69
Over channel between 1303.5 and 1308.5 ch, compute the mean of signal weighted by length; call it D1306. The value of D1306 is 6.67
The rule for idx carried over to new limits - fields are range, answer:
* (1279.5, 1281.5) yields 4.41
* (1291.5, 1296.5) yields 6.72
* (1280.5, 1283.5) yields 4.05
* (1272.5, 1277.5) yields 6.19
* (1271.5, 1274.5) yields 6.46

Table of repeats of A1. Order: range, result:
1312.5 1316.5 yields 4.66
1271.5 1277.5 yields 6.65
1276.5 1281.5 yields 5.82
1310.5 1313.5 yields 3.57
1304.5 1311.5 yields 7.17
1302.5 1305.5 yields 7.64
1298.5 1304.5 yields 8.11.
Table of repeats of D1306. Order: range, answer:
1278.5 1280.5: 4.95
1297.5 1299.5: 7.26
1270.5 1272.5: 6.85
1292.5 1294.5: 6.64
